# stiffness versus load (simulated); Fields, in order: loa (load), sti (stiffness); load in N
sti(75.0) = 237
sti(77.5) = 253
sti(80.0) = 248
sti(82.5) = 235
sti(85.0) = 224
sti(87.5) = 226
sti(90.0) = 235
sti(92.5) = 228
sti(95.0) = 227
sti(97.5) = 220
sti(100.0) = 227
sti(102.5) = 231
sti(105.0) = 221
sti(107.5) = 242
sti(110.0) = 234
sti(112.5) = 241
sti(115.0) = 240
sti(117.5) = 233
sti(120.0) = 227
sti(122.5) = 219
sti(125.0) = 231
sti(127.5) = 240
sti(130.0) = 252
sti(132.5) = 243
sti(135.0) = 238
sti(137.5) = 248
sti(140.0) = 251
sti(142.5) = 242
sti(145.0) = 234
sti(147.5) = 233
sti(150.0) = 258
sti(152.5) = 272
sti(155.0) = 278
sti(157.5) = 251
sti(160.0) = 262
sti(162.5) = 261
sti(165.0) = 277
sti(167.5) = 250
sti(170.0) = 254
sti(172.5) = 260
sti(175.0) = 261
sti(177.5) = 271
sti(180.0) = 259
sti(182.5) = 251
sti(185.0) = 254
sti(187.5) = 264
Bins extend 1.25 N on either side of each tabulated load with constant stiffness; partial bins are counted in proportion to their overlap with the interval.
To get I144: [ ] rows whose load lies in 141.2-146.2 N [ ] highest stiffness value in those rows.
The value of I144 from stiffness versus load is 242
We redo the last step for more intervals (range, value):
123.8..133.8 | 252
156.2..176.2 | 277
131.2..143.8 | 251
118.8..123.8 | 227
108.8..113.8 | 241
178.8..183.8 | 259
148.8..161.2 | 278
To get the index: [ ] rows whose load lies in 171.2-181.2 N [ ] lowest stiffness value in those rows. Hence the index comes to 259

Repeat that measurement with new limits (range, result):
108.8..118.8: 233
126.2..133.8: 240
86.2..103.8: 220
